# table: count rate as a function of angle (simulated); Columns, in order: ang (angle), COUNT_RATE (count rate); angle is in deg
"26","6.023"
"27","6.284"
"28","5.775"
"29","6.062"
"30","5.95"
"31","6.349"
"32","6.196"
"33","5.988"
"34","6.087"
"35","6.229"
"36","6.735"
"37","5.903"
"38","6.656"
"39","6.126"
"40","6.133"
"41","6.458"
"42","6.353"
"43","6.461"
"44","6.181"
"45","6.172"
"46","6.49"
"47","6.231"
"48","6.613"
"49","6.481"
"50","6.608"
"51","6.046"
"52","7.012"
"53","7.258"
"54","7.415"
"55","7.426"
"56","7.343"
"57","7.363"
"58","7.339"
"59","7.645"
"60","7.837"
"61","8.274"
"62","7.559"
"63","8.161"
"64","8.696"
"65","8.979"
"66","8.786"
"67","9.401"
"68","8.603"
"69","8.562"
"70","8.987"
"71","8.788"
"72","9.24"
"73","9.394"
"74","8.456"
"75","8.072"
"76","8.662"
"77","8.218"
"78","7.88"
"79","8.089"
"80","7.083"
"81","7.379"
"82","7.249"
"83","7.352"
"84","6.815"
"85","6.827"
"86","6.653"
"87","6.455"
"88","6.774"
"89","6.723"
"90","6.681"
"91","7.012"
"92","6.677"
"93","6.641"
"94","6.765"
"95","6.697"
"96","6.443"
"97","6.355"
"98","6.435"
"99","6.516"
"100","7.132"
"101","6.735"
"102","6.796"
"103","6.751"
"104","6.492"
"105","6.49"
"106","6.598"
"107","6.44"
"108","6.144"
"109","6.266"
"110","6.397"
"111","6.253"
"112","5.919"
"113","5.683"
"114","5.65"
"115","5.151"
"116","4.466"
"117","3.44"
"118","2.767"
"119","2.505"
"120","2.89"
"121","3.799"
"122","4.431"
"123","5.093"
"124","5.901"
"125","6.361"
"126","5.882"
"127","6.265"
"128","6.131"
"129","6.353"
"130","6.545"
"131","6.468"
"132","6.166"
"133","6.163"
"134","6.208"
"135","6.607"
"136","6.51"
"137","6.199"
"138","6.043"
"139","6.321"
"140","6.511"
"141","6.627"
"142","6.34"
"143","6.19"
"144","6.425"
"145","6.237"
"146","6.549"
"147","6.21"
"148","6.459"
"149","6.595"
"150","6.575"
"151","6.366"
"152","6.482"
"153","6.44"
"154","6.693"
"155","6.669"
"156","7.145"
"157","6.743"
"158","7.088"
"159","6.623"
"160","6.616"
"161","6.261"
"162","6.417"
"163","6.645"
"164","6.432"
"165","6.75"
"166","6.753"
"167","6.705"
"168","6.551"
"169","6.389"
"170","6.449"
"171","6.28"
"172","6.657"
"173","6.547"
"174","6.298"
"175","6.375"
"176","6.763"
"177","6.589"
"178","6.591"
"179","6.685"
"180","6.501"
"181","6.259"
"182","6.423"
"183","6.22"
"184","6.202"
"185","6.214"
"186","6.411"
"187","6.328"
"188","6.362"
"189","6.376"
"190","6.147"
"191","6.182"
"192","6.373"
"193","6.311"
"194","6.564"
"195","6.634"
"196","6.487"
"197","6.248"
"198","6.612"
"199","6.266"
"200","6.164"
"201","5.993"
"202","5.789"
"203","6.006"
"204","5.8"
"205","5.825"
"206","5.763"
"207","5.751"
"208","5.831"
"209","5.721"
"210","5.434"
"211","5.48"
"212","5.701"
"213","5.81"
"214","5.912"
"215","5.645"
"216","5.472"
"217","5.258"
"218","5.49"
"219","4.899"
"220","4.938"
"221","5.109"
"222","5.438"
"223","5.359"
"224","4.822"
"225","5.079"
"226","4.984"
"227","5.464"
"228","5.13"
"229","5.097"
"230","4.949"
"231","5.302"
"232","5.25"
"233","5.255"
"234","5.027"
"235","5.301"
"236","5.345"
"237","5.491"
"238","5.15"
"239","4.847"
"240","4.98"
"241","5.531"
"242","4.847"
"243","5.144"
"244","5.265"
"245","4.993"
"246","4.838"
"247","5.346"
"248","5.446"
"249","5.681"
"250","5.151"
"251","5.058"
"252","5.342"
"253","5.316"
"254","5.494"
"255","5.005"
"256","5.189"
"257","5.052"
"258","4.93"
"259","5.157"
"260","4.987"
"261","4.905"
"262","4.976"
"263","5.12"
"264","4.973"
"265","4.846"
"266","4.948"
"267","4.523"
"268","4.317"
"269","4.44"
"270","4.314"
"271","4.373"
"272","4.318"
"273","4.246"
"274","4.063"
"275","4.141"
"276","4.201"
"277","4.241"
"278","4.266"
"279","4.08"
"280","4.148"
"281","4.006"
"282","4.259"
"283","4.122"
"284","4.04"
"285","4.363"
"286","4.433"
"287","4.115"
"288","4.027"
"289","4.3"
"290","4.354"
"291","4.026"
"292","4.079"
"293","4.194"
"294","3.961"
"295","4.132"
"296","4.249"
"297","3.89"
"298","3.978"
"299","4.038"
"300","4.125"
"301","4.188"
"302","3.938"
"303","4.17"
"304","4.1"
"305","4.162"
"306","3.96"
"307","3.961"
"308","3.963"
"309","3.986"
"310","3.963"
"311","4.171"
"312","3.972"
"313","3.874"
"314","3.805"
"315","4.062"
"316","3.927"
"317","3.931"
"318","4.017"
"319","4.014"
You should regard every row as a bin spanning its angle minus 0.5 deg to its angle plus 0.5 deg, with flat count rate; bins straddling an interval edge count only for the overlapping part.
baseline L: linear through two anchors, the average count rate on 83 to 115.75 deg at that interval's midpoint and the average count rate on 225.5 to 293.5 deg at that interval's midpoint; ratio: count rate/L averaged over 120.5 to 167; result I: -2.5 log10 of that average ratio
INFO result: -0.06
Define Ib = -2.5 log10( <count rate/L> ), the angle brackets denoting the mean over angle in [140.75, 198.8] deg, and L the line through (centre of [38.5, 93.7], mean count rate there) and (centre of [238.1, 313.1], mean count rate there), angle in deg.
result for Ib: -0.09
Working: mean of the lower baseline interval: 7.42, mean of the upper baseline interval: 4.52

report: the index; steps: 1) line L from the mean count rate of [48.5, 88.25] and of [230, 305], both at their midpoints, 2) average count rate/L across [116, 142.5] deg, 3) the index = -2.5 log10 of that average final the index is 0.22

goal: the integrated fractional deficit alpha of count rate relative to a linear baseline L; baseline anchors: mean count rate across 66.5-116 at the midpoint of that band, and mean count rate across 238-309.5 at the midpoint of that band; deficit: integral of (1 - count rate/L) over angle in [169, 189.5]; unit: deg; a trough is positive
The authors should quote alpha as -2.0 deg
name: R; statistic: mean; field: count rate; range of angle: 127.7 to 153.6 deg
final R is 6.38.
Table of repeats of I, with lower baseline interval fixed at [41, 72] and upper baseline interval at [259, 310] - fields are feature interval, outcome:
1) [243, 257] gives -0.101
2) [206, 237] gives -0.037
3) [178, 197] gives -0.130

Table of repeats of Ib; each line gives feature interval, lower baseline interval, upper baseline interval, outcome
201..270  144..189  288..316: 0.00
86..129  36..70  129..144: 0.14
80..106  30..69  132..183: 0.01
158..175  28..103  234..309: -0.11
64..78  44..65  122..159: -0.23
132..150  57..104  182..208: 0.08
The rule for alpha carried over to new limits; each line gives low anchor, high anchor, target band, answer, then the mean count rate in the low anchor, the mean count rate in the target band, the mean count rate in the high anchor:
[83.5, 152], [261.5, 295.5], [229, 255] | -2.7 deg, 6.09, 5.21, 4.32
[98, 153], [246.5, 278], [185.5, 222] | -4.1 deg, 5.94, 5.91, 4.83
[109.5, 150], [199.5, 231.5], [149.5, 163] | -2.3 deg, 5.73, 6.63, 5.48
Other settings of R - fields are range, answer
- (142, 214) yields 6.34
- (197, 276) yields 5.22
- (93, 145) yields 5.93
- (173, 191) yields 6.39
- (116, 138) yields 5.36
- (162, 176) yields 6.53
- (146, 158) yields 6.6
